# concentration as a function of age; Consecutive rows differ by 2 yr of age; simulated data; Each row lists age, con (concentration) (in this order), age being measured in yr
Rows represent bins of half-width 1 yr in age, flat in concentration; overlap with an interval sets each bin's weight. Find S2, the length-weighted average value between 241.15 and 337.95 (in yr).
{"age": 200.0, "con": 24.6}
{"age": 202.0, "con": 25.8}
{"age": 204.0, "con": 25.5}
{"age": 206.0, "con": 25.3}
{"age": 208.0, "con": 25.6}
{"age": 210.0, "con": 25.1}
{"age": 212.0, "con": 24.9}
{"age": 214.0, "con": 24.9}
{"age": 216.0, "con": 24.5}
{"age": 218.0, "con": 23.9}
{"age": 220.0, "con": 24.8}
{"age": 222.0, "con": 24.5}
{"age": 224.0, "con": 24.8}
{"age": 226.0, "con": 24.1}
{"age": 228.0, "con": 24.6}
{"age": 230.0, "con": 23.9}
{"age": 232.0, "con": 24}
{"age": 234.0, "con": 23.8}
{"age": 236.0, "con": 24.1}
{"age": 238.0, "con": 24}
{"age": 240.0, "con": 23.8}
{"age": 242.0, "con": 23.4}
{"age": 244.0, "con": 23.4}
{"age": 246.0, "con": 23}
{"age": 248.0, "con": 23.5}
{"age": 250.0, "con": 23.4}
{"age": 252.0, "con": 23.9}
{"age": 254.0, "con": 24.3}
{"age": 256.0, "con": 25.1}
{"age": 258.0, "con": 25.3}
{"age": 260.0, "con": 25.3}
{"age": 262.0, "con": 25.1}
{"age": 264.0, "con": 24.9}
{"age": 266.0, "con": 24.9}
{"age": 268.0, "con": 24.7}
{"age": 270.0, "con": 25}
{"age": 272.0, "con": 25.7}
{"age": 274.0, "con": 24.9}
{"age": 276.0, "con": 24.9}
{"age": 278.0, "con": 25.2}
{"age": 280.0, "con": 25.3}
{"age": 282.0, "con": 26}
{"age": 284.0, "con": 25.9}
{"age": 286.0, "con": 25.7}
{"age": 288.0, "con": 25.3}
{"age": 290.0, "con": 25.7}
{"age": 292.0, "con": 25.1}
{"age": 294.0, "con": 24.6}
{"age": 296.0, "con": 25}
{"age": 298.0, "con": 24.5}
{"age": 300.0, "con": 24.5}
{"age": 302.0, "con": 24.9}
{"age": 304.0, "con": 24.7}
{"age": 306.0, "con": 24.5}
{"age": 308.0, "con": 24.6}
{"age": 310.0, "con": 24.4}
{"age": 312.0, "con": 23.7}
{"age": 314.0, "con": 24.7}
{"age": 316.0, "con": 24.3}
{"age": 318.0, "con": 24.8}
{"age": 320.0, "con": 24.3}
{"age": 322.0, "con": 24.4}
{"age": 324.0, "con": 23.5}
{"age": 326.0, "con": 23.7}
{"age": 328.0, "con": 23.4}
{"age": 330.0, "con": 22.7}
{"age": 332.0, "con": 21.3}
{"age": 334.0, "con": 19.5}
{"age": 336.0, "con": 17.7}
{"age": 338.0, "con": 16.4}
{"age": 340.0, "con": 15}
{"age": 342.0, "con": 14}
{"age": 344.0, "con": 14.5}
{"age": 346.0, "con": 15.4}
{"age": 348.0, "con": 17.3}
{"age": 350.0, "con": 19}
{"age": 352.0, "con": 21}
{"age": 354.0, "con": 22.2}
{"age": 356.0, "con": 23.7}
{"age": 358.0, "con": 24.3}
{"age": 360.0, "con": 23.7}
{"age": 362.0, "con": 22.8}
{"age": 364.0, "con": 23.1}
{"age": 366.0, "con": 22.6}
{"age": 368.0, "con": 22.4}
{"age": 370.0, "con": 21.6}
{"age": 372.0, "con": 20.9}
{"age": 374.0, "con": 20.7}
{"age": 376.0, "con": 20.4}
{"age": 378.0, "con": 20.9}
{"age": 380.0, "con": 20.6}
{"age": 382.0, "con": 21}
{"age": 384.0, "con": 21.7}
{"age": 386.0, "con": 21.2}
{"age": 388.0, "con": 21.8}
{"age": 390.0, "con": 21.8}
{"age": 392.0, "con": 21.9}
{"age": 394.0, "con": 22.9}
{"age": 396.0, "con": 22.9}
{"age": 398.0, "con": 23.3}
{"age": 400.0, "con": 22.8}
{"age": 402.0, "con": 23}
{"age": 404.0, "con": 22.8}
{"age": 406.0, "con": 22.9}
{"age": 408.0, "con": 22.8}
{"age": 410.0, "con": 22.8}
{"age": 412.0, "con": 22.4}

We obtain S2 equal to 24.2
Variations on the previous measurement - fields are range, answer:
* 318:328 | 24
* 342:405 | 21.3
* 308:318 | 24.4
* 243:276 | 24.5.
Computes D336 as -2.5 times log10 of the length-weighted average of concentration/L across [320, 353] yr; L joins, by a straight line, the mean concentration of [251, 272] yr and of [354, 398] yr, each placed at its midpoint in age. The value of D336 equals 0.19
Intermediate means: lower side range 24.9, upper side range 22.1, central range 19.5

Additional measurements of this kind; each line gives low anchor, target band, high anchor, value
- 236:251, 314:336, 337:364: -0.134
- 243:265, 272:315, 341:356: -0.155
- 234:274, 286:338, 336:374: -0.089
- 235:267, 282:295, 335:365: -0.139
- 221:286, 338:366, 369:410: 0.151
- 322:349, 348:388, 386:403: -0.040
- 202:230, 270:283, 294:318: -0.029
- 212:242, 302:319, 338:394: -0.115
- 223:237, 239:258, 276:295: 0.034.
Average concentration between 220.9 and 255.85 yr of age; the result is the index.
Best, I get 23.9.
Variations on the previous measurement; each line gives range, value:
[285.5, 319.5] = 24.7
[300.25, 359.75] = 21.6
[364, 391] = 21.4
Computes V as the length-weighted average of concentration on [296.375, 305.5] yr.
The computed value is 24.7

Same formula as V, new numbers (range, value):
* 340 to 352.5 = 16.6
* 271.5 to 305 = 25.2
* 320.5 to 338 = 21.8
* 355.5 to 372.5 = 22.8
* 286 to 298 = 25.1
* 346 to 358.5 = 20.7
